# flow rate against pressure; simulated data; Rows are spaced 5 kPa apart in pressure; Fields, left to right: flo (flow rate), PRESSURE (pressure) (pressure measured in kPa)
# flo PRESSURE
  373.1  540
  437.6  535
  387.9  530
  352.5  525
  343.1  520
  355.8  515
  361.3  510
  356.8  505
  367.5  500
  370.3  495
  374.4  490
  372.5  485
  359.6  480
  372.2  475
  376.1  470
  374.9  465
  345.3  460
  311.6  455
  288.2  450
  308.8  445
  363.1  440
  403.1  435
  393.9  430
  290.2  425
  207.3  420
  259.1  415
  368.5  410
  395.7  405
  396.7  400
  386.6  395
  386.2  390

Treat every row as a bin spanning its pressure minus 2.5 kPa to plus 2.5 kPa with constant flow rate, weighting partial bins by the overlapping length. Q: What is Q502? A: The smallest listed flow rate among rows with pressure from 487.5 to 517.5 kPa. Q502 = 355.8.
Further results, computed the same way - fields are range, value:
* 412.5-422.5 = 207.3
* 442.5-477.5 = 288.2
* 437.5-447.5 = 308.8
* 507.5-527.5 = 343.1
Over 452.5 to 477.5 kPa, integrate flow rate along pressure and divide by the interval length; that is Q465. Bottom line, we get 356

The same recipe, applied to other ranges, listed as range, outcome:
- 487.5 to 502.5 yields 371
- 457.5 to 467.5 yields 360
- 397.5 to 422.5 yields 325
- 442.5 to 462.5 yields 313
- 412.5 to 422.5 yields 233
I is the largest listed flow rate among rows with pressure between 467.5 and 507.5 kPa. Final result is 376.1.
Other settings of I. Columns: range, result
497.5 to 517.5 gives 367.5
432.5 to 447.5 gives 403.1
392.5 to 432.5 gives 396.7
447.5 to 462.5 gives 345.3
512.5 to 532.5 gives 387.9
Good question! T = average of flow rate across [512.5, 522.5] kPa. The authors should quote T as 349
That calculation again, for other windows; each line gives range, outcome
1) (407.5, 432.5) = 304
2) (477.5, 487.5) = 366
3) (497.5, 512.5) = 362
